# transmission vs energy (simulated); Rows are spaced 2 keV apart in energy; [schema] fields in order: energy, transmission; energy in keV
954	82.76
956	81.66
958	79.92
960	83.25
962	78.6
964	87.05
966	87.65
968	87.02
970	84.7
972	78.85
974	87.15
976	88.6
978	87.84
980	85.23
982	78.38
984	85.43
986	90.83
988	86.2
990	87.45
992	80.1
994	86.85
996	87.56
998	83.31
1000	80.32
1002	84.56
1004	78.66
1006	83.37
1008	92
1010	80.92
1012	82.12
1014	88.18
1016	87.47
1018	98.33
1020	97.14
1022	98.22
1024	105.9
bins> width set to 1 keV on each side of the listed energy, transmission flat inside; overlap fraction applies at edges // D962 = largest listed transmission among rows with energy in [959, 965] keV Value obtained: 87.05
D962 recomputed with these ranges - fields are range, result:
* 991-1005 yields 87.56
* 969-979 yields 88.6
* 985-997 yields 90.83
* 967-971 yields 87.02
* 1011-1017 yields 88.18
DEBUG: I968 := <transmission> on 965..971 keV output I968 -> 86.5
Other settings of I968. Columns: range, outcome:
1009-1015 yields 83.7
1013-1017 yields 87.8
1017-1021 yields 97.7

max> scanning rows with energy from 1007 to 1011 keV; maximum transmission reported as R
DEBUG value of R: 92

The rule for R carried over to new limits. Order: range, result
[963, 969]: 87.65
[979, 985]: 85.43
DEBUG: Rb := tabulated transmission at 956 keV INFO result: 81.66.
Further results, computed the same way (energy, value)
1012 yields 82.12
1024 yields 105.9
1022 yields 98.22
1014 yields 88.18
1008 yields 92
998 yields 83.31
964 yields 87.05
